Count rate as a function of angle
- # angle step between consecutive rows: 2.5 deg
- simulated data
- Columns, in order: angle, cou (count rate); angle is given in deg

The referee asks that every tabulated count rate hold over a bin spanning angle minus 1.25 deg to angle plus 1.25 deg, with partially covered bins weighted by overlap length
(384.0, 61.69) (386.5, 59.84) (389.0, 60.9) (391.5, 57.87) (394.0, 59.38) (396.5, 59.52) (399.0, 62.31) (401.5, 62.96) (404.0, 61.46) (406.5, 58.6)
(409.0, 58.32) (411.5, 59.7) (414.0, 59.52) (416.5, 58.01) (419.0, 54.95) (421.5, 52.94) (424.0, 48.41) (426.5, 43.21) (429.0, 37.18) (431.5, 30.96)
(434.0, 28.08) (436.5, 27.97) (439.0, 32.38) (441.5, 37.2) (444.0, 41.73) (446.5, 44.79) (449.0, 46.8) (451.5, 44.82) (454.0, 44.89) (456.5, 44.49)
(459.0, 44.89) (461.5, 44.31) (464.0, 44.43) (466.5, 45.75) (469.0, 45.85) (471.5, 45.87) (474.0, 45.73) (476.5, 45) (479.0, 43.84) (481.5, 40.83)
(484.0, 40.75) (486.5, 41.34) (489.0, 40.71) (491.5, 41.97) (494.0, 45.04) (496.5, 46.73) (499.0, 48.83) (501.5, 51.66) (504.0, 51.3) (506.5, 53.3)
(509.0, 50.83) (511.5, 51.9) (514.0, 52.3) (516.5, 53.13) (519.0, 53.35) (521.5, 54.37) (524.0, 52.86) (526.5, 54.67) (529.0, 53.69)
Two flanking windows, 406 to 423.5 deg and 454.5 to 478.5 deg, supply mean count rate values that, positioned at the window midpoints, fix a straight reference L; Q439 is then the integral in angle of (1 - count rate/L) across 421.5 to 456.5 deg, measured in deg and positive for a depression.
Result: 7.8 deg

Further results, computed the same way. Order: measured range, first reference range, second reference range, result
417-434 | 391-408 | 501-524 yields 4.2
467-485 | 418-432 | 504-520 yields 1.9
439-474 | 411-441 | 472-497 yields -0.3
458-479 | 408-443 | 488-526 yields 1.1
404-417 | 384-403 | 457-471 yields -0.5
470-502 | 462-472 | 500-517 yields 2.7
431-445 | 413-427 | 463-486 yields 4.8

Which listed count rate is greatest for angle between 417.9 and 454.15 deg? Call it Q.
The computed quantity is 54.95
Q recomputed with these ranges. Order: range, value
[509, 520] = 53.35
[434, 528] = 54.67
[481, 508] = 53.3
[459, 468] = 45.75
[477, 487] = 43.84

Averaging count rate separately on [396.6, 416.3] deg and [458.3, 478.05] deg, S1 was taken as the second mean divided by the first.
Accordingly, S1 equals 0.8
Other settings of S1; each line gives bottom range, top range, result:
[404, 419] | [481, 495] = 0.71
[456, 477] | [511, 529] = 1.18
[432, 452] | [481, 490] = 1.09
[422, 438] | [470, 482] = 1.21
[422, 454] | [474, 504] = 1.14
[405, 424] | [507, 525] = 0.93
